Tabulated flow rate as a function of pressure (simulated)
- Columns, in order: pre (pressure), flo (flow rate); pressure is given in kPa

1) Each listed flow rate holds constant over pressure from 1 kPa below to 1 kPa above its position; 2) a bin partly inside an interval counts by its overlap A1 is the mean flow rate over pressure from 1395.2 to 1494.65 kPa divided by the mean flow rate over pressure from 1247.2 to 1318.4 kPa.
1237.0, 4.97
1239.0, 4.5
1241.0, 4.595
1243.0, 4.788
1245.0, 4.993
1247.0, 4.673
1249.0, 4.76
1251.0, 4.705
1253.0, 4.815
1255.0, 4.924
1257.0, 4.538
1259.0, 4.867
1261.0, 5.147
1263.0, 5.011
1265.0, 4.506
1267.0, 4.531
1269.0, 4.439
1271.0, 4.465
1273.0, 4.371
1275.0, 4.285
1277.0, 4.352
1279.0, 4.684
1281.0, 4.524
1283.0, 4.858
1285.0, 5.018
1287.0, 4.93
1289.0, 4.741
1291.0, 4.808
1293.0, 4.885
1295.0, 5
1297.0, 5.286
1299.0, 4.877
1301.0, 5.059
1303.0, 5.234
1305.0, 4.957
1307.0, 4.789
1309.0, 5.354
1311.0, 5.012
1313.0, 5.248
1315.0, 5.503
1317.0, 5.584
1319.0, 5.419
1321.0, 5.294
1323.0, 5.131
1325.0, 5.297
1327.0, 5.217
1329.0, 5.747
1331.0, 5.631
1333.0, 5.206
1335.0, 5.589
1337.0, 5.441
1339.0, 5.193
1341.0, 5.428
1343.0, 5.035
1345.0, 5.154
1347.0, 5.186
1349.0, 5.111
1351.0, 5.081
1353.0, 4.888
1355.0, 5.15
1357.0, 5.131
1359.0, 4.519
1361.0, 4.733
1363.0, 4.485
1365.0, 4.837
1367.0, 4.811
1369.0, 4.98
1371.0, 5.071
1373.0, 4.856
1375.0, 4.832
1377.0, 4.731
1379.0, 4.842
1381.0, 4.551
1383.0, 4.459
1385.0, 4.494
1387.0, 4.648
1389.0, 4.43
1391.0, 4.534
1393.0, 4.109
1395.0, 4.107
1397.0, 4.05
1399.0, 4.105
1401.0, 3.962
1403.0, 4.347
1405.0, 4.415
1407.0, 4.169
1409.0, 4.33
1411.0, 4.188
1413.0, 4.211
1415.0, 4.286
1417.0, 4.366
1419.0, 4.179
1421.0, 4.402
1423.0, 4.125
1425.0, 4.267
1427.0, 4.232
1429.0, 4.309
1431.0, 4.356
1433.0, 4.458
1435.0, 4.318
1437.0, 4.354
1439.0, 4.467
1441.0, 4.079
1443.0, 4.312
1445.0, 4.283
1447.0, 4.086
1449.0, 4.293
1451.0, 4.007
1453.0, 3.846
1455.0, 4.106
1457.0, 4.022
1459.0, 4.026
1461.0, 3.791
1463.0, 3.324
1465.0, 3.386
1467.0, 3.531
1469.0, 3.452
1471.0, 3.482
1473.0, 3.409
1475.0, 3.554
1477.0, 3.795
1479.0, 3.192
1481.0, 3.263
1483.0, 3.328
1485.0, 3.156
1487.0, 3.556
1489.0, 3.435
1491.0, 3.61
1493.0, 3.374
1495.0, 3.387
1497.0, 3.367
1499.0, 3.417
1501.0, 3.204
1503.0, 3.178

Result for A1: 0.81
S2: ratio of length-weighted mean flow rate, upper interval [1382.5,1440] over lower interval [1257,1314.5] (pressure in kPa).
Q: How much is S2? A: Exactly 0.89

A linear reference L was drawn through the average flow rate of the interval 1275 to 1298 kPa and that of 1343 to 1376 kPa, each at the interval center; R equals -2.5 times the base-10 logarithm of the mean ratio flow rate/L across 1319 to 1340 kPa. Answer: -0.11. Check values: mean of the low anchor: 4.8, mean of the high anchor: 4.93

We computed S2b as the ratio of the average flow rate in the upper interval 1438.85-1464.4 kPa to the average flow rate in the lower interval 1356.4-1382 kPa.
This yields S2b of 0.84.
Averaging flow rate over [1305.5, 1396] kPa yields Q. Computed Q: 5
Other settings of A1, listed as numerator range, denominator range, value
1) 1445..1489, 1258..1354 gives 0.73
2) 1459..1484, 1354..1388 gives 0.73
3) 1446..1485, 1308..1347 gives 0.69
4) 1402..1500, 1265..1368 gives 0.78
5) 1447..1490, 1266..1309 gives 0.76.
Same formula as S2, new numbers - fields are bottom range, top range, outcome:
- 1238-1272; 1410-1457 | 0.90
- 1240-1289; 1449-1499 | 0.76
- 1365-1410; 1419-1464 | 0.92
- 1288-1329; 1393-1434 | 0.82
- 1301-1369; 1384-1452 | 0.83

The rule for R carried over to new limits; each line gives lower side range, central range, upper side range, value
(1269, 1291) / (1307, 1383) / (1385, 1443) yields -0.15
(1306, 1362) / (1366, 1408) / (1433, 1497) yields 0.03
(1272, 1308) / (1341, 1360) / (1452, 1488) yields -0.15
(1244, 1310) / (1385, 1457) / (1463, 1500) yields -0.11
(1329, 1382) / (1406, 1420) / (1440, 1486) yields 0.02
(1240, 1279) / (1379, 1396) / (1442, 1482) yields -0.09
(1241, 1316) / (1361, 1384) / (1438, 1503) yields -0.12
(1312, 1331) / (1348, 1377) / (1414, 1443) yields 0.02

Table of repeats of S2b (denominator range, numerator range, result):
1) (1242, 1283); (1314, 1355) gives 1.13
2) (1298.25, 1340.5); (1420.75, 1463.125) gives 0.79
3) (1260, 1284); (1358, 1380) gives 1.04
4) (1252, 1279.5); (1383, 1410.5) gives 0.92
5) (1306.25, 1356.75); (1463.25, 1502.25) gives 0.65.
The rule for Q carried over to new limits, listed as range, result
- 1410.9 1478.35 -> 4.03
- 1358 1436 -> 4.44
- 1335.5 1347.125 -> 5.26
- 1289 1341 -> 5.22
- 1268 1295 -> 4.66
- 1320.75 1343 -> 5.37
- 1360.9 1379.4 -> 4.82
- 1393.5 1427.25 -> 4.22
